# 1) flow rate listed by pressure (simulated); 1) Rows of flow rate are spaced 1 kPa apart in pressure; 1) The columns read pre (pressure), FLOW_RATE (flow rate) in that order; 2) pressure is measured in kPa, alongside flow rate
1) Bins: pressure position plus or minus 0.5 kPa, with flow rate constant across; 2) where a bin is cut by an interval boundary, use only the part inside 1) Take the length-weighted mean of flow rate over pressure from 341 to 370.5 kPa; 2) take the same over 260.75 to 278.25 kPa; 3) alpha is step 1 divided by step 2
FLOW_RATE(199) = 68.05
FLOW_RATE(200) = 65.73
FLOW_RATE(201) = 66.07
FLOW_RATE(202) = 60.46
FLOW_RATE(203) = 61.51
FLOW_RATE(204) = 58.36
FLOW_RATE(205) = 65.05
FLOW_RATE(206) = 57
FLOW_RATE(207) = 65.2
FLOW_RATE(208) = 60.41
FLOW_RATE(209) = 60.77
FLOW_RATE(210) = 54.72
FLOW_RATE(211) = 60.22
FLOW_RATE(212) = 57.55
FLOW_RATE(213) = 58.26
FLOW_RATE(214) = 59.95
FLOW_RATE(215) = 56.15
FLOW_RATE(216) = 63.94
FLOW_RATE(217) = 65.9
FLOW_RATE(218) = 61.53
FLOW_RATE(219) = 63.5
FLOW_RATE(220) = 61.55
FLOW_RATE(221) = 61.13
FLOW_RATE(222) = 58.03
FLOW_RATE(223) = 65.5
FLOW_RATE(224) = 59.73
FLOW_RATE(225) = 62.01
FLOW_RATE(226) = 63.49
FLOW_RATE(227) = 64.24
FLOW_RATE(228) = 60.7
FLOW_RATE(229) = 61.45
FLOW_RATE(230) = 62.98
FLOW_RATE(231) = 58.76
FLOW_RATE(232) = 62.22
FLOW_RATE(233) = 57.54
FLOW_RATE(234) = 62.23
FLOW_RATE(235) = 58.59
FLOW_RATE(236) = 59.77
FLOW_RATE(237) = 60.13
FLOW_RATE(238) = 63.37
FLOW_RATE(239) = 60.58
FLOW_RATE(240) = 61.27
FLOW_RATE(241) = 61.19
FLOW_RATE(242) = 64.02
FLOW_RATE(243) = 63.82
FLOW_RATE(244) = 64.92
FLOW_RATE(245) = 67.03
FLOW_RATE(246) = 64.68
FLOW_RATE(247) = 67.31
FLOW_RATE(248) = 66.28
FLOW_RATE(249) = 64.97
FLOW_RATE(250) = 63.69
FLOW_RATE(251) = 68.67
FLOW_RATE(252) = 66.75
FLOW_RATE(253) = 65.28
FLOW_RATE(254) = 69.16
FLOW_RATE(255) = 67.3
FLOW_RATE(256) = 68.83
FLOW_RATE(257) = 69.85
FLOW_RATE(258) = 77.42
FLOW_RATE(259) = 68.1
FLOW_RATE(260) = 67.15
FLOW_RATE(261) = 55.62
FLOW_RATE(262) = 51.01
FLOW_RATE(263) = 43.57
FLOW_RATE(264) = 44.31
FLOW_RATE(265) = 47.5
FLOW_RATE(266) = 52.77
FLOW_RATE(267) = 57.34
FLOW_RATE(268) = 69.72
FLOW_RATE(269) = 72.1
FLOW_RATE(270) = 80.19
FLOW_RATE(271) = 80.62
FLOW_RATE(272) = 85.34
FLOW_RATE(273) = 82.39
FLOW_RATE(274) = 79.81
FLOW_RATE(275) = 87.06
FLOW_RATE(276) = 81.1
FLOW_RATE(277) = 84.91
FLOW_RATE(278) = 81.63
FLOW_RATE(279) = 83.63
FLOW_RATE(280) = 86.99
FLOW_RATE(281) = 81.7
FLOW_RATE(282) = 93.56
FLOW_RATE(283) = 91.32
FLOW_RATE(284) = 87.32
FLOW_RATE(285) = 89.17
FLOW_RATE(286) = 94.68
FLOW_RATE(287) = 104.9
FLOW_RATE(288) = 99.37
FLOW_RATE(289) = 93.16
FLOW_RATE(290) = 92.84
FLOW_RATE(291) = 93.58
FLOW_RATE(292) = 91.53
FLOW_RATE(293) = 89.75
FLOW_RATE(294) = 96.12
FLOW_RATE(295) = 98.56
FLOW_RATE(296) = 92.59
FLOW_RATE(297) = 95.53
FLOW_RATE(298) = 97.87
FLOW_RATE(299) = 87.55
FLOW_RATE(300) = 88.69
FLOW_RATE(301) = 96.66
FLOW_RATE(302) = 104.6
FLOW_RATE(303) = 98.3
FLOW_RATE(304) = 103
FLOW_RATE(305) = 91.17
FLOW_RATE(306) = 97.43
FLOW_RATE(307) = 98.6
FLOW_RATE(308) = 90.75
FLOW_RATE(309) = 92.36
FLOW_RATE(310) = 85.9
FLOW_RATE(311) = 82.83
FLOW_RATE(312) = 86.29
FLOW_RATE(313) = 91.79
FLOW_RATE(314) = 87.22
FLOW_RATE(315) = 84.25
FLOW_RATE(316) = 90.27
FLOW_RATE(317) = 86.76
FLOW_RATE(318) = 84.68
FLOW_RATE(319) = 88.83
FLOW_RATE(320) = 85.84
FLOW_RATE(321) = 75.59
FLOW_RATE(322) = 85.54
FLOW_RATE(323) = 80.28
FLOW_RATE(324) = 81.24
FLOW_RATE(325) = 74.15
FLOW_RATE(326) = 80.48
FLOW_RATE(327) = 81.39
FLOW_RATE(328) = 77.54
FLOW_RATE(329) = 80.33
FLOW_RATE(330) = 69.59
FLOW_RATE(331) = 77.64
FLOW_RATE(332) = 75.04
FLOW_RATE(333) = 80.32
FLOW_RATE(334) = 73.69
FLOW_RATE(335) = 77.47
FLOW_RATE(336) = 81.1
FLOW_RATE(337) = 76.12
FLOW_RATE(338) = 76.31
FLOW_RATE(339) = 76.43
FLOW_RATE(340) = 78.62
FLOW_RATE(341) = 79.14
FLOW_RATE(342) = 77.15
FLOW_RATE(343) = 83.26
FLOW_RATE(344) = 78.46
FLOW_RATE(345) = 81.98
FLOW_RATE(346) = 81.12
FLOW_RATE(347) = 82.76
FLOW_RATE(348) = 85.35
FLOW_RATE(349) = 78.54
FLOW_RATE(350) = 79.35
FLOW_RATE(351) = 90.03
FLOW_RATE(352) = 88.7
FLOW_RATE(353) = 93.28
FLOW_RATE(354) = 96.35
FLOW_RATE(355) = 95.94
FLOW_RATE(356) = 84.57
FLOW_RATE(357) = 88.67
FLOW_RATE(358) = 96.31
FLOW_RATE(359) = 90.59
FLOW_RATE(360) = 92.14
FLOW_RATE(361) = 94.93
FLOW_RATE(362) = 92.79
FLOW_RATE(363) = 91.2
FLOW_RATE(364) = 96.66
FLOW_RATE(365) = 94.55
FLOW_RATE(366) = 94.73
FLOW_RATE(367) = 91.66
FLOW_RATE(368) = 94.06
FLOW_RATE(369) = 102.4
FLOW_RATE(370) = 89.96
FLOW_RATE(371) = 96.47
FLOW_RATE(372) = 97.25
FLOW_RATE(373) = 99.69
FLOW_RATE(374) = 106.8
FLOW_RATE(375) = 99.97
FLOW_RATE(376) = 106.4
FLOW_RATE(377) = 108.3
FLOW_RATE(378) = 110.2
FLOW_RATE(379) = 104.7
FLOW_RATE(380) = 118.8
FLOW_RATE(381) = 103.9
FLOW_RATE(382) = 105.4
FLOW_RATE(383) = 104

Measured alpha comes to 1.3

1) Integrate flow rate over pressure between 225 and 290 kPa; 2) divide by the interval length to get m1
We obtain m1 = 70.4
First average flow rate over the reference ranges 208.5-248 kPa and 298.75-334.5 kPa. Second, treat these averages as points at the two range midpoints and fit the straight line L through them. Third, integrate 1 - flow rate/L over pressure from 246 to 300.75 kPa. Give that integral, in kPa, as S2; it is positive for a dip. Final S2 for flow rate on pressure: -2.6 kPa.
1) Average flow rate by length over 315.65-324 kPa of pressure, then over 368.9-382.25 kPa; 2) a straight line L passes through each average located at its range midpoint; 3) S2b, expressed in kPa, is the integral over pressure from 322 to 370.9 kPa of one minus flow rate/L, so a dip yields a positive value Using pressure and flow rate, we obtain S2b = 4.65 kPa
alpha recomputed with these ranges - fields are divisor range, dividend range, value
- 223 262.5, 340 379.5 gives 1.45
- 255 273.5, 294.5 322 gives 1.40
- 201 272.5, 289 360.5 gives 1.38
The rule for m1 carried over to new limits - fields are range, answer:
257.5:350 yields 82.5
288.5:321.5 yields 91.5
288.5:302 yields 93.8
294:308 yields 96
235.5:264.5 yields 63.3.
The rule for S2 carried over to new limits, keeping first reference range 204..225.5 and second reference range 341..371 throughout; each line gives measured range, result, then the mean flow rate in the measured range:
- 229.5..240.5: 0.71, 60.7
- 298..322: -3.19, 90.5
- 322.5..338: 1.16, 77.7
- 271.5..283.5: -1.89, 85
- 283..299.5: -3.85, 94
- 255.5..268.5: 1.99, 59.5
